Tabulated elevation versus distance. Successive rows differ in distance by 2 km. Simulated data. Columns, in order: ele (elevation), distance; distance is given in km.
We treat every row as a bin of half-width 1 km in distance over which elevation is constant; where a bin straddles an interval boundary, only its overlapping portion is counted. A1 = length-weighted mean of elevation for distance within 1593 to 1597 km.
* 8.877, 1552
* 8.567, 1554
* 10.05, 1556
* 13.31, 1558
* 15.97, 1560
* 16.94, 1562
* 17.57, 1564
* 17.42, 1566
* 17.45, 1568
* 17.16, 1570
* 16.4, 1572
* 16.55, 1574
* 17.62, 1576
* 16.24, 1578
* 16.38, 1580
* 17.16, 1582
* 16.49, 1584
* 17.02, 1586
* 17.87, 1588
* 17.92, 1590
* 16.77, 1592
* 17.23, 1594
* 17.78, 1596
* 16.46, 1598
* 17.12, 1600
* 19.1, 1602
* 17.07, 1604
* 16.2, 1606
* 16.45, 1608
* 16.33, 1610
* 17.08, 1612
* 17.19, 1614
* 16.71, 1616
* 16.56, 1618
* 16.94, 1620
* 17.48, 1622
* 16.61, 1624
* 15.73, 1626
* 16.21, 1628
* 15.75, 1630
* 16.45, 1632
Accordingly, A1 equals 17.5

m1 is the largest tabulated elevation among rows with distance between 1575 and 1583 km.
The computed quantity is 17.62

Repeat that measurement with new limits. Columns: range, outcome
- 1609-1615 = 17.19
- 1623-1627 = 16.61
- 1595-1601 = 17.78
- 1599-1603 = 19.1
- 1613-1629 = 17.48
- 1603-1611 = 17.07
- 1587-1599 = 17.92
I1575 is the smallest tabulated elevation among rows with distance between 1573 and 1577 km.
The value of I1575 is 16.55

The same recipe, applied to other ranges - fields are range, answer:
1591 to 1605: 16.46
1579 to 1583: 16.38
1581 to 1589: 16.49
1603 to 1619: 16.2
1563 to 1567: 17.42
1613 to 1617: 16.71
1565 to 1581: 16.24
